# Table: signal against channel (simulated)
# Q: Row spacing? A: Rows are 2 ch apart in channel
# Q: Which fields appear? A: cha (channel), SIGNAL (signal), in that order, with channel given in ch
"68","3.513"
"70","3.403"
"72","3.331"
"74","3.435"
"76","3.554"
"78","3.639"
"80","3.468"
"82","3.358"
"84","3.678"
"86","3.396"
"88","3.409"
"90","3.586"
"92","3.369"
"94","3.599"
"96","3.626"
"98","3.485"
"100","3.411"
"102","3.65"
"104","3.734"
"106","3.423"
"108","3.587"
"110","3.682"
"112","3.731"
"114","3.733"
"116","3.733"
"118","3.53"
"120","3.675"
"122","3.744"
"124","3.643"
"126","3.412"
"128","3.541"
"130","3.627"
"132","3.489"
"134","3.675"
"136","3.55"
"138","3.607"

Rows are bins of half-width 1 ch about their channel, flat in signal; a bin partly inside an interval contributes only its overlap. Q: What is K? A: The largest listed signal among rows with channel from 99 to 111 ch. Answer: 3.734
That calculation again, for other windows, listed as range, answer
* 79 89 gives 3.678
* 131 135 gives 3.675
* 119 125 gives 3.744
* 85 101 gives 3.626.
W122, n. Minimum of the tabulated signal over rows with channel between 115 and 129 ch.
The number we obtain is 3.412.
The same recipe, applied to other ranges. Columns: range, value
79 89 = 3.358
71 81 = 3.331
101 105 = 3.65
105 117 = 3.423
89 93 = 3.369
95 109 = 3.411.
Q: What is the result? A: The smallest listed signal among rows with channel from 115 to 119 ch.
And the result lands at 3.53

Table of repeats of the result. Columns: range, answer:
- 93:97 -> 3.599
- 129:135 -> 3.489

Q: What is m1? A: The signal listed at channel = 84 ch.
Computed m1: 3.678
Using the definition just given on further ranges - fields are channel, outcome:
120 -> 3.675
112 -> 3.731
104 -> 3.734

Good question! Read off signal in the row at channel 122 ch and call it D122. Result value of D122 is 3.744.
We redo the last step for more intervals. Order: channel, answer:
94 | 3.599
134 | 3.675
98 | 3.485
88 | 3.409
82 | 3.358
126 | 3.412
